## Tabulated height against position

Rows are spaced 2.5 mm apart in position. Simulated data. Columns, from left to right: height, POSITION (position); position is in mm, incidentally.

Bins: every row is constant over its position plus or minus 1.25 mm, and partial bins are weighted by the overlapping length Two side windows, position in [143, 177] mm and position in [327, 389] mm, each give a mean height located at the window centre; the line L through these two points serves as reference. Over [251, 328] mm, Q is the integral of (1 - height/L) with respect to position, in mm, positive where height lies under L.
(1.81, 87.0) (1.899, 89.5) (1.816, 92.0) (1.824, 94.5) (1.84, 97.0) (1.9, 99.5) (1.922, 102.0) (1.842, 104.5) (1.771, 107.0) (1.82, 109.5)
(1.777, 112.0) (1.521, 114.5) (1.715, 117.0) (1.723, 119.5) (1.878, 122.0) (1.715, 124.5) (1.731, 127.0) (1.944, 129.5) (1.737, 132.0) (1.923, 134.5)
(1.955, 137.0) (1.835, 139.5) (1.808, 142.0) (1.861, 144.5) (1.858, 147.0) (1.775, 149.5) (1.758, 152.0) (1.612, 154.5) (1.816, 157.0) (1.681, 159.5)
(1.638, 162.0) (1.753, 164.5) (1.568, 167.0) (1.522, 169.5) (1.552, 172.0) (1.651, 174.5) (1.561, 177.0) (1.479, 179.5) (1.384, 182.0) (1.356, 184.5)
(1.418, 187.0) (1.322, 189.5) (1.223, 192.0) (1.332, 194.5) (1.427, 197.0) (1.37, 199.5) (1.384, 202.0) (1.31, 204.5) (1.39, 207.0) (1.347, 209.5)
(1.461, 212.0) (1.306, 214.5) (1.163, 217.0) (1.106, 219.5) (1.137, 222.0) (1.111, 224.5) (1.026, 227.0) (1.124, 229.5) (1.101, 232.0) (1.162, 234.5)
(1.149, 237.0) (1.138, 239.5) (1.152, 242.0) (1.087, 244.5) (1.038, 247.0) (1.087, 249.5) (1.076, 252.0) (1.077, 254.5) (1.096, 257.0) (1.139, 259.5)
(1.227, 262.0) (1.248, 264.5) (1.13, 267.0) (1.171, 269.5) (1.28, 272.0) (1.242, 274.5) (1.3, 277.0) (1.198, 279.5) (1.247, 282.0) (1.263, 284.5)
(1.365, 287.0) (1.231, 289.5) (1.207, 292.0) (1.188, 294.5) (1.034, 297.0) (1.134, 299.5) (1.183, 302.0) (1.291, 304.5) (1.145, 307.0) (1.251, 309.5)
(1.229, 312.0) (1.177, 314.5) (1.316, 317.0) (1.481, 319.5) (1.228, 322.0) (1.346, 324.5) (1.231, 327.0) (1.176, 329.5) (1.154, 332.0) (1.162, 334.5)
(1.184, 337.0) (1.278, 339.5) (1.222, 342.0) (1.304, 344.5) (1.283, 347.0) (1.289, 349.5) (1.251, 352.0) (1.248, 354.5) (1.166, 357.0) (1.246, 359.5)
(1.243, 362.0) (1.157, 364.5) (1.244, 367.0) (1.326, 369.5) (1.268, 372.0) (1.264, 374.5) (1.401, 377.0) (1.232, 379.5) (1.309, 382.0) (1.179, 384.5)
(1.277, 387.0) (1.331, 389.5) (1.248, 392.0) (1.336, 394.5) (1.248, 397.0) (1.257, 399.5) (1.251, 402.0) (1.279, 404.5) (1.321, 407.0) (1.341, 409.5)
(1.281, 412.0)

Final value 9.85 mm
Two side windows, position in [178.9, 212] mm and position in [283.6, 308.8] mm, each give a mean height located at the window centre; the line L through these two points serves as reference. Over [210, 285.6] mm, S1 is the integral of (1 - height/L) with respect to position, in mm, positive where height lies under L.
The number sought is 6.6 mm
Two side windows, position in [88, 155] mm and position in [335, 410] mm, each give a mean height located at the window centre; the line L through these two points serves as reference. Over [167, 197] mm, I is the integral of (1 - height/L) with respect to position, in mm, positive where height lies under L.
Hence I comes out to 4.2 mm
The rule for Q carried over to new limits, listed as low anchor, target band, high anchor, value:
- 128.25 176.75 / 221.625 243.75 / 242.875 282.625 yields 3.35 mm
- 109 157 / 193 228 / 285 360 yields 6.38 mm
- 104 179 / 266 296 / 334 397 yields 4.28 mm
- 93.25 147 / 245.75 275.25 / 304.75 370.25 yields 6.01 mm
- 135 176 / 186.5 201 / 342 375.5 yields 2.60 mm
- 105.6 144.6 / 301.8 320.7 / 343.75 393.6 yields 1.70 mm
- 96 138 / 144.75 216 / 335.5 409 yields 6.88 mm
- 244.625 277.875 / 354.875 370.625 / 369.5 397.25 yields 0.41 mm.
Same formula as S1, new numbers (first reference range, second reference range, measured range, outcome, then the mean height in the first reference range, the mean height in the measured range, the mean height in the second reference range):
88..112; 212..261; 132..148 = -2.2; 1.84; 1.86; 1.13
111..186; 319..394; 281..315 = 4.2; 1.7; 1.21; 1.26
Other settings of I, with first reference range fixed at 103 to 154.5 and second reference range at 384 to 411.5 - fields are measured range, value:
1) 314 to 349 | 3.79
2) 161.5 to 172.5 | 0.72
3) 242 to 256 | 4.33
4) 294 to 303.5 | 2.17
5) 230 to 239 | 2.58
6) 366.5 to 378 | 0.24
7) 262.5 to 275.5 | 2.66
